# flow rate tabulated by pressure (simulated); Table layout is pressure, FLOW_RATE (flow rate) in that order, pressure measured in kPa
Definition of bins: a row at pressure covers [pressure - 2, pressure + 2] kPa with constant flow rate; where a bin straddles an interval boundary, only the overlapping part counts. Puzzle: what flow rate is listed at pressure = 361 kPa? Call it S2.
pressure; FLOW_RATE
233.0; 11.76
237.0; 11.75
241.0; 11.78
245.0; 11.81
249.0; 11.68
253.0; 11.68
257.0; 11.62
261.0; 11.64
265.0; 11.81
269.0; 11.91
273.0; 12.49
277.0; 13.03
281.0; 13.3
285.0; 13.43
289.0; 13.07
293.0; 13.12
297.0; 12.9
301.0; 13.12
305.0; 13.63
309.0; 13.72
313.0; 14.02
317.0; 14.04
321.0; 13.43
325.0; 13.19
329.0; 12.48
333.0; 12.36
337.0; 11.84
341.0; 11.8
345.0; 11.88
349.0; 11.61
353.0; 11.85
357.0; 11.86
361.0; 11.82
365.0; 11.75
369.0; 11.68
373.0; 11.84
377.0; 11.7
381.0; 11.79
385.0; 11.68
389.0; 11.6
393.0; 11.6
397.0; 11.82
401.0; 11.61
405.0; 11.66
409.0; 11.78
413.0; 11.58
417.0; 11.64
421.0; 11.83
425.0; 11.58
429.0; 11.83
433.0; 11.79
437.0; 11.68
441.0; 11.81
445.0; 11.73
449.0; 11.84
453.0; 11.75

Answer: 11.82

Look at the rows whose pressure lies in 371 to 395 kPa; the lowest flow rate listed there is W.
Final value 11.6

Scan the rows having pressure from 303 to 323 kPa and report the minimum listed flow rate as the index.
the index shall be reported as 13.43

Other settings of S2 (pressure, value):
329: 12.48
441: 11.81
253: 11.68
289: 13.07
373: 11.84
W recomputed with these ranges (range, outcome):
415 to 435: 11.58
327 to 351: 11.61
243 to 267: 11.62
